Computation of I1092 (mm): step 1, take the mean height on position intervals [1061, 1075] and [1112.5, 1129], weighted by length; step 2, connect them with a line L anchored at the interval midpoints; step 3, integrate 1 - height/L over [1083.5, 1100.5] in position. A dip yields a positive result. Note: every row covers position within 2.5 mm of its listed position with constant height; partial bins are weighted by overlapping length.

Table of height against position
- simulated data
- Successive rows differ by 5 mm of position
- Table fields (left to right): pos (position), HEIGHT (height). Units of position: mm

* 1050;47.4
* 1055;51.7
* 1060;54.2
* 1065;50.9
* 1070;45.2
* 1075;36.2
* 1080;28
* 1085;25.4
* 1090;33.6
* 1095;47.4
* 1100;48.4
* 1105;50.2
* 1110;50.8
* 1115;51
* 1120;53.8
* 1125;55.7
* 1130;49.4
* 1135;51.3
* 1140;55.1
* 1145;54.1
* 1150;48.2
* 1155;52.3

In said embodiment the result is 3.9 mm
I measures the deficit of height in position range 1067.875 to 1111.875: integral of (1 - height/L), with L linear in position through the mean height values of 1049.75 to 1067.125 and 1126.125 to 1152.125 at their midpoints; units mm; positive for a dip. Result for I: 9.6 mm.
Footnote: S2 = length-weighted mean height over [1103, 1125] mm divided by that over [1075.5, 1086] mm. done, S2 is 1.81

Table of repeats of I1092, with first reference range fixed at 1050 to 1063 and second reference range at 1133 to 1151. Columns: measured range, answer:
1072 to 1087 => 6.19 mm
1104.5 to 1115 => 0.32 mm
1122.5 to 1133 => -0.02 mm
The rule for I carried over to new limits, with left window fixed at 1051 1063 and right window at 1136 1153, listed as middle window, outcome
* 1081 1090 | 4.2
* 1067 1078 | 2.4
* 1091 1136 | 1.7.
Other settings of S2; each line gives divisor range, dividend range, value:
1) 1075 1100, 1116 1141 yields 1.49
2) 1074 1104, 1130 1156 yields 1.40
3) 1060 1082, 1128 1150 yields 1.24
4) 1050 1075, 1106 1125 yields 1.07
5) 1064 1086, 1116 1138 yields 1.42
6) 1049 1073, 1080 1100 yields 0.73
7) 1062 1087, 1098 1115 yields 1.33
